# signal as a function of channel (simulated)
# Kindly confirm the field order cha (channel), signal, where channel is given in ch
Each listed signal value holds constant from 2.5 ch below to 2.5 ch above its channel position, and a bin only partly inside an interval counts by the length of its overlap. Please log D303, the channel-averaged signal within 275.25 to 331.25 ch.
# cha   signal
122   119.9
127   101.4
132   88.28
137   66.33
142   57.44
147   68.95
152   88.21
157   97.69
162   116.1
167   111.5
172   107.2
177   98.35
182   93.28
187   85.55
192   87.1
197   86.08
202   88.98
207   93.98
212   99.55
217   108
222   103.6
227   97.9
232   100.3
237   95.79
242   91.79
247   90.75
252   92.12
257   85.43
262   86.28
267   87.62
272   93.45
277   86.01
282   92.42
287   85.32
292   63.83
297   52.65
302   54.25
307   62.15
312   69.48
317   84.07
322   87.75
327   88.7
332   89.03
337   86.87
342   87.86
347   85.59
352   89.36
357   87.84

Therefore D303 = 75.4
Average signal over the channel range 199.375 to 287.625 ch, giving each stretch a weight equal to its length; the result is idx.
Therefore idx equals 93.5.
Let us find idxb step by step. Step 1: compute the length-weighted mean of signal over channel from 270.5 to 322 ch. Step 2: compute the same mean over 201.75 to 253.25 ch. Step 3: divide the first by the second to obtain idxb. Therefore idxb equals 0.77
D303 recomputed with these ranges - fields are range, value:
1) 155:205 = 97.1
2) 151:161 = 97.1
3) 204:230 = 100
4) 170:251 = 95.4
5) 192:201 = 86.8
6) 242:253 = 91.4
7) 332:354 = 87.6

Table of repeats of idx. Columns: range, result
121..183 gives 92.8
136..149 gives 63.8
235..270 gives 89.9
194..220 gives 95.3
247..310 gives 78.9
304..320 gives 71.8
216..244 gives 99.3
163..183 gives 104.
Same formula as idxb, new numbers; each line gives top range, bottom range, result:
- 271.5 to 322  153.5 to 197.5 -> 0.75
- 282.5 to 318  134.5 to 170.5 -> 0.78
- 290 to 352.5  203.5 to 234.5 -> 0.77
